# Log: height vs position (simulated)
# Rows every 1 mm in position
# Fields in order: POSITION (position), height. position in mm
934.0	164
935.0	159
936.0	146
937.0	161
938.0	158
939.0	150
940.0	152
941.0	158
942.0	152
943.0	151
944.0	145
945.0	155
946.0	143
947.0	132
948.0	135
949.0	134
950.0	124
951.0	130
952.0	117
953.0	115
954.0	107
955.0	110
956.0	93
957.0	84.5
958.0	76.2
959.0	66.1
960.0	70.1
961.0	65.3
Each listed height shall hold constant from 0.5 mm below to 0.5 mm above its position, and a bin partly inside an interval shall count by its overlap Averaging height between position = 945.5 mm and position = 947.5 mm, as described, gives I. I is 138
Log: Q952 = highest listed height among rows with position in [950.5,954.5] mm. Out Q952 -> 130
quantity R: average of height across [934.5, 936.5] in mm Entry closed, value 152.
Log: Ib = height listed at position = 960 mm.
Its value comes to 70.1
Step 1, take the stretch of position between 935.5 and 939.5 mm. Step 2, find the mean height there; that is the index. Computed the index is 154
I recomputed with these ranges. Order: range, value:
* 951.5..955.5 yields 112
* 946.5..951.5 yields 131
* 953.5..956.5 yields 103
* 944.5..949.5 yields 140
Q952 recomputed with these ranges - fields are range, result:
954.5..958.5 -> 110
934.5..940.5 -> 161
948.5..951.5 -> 134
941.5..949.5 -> 155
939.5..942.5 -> 158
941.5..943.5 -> 152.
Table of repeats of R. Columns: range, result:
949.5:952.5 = 124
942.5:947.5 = 145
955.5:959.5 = 79.9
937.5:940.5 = 153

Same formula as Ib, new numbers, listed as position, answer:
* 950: 124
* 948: 135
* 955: 110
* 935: 159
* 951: 130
